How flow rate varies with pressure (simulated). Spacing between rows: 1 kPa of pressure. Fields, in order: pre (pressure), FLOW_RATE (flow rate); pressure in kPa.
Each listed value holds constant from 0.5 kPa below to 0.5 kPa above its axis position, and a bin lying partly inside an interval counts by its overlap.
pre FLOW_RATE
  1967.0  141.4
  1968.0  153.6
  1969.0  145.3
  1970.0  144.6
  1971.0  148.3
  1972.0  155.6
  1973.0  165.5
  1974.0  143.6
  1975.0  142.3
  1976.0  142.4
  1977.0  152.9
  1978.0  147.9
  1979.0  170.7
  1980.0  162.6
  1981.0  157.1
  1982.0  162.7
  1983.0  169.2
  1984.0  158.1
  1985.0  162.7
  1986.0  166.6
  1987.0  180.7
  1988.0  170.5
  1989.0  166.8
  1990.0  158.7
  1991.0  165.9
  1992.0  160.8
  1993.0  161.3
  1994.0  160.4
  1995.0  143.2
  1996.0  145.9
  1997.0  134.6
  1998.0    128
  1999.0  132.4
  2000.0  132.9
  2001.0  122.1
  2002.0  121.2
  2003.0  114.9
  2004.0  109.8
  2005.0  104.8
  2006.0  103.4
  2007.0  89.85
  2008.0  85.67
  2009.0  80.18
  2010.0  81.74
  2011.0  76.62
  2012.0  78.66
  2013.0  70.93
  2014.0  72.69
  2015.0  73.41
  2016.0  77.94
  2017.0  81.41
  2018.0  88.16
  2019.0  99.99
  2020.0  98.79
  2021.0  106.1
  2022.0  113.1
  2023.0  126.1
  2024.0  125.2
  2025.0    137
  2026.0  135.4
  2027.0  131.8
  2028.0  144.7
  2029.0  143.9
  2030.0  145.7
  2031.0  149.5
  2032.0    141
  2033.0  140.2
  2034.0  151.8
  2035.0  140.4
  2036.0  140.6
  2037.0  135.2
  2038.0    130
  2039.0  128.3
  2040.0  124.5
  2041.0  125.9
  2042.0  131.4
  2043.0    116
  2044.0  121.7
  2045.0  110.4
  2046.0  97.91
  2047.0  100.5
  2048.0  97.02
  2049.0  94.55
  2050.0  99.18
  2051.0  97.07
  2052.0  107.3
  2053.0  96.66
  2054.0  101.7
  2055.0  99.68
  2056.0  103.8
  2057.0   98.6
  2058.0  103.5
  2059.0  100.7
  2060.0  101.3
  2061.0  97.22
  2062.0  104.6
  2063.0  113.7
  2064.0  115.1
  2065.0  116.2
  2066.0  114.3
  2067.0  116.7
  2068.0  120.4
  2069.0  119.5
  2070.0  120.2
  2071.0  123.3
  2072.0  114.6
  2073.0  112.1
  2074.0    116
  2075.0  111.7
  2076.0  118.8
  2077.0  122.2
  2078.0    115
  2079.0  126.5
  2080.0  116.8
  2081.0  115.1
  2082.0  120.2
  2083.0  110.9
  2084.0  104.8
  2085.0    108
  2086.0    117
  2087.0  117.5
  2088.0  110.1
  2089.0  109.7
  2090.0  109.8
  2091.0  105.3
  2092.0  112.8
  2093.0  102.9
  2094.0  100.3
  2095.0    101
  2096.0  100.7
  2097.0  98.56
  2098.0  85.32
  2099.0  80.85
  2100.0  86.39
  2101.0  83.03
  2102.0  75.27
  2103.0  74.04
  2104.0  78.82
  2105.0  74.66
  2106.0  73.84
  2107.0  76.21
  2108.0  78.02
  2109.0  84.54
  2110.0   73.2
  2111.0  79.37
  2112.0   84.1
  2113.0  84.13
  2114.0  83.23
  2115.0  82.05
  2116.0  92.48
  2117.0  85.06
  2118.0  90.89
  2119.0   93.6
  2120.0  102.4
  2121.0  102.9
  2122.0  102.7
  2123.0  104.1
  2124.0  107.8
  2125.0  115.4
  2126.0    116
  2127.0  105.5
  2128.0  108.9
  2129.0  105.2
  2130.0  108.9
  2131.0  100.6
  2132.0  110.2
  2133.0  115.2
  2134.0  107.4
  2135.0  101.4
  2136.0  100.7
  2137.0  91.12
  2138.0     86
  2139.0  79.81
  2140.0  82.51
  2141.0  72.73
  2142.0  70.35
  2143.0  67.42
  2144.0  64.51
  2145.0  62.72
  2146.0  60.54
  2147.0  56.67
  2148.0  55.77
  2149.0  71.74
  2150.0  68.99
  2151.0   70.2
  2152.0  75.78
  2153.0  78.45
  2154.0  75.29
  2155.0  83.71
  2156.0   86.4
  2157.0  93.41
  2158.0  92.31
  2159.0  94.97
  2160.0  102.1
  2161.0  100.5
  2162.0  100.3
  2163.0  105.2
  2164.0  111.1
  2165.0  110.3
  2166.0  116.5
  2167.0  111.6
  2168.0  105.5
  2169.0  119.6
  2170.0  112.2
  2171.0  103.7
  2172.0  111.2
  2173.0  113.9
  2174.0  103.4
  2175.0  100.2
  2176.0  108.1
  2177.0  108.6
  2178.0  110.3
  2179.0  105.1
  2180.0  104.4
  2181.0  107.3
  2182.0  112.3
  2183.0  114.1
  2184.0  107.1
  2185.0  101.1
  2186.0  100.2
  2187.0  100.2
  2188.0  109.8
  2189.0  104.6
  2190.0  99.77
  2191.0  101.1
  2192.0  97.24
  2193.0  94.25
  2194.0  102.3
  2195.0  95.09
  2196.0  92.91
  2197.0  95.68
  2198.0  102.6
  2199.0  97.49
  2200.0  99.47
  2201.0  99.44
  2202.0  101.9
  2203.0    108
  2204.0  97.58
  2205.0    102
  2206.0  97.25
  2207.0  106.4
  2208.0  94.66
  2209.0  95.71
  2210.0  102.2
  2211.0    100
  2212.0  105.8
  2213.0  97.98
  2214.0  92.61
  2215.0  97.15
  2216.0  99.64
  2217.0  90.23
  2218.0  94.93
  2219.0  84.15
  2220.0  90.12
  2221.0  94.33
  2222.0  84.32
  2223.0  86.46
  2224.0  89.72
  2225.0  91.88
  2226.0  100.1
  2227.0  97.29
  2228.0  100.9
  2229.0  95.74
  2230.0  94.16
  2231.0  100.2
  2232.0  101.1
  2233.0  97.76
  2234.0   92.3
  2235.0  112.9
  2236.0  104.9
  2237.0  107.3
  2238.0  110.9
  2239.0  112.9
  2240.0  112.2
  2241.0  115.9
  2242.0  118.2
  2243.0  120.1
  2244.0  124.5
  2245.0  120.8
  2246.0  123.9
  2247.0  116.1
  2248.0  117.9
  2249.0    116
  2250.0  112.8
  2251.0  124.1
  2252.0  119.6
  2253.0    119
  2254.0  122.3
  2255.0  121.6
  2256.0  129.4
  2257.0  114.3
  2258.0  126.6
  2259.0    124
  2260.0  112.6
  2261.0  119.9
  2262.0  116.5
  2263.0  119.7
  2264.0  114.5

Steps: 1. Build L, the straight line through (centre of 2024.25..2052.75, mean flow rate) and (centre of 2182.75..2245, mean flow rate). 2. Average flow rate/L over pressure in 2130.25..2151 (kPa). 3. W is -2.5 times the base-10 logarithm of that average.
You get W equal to 0.34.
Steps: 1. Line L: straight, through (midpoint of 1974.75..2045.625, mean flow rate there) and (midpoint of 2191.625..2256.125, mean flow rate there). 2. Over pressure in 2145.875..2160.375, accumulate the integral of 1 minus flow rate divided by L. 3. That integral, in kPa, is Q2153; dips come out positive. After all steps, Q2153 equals 4.40 kPa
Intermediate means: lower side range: 129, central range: 78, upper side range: 104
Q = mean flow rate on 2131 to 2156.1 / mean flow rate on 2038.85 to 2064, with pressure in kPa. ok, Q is 0.75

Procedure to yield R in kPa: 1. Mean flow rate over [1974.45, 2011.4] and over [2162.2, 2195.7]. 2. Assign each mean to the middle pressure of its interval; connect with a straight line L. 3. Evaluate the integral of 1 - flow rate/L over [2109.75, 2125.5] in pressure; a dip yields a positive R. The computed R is 3.2 kPa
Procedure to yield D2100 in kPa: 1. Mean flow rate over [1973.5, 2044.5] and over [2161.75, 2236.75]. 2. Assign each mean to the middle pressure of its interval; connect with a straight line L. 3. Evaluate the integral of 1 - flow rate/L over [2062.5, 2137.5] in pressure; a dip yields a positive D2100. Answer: 9.03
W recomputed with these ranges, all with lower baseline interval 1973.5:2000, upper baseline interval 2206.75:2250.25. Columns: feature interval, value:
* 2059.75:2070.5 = 0.22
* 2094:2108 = 0.48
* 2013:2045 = 0.20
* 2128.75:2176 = 0.28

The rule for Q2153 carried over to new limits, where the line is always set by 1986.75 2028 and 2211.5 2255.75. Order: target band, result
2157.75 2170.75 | 0.3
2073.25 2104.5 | 2.5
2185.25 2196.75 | 0.9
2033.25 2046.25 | -1.3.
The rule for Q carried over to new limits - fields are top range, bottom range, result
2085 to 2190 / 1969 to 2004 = 0.63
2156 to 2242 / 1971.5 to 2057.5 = 0.81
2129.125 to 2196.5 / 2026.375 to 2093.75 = 0.82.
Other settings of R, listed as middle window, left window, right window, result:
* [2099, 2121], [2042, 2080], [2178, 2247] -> 4.9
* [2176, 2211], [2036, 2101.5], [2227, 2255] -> 2.8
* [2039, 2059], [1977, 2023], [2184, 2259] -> 2.3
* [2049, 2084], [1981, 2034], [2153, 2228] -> 2.1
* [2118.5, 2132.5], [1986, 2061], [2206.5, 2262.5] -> 0.9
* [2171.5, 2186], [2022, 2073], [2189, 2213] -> -0.7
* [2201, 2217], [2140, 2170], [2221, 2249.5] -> -0.1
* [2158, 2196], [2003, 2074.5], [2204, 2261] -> 0.8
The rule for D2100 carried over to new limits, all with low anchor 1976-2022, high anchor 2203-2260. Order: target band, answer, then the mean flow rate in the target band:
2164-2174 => 0.0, 111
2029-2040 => -1.5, 140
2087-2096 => 0.9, 107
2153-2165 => 1.8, 95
